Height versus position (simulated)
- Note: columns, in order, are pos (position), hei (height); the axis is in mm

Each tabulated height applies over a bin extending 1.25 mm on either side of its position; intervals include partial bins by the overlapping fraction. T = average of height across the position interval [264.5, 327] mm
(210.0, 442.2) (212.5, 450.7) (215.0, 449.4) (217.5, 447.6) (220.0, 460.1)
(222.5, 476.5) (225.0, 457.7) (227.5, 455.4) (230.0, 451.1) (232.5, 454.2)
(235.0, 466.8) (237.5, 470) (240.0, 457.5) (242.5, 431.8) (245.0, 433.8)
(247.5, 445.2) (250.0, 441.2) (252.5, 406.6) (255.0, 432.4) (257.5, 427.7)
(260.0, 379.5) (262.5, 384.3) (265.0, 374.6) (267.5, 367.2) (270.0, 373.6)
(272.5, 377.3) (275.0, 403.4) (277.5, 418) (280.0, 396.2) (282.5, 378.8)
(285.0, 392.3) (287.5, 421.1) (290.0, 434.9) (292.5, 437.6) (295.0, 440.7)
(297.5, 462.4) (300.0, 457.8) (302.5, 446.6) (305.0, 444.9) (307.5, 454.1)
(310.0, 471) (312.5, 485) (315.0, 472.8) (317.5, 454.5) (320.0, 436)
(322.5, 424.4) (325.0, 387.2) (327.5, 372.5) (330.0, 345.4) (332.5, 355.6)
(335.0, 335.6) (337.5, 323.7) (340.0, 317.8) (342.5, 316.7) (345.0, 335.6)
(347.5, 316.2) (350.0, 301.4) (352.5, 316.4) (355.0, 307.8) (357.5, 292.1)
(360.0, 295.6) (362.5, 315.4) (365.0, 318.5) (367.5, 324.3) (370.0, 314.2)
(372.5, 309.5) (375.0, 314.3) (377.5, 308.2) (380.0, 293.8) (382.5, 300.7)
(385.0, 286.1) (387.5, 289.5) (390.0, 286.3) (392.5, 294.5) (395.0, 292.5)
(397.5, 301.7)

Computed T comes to 424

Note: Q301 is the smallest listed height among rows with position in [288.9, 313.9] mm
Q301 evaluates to 434.9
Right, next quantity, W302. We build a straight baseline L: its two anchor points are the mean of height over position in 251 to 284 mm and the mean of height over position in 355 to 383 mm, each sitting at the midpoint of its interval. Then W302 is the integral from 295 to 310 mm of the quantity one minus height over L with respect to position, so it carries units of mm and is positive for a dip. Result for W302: -3.67 mm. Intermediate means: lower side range 394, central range 454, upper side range 308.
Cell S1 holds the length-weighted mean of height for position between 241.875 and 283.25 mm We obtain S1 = 404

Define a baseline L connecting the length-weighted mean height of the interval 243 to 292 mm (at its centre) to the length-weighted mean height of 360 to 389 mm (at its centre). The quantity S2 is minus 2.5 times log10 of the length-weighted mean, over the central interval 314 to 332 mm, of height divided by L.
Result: -0.16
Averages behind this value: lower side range 406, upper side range 306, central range 410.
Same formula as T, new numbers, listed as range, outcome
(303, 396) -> 347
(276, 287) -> 398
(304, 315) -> 465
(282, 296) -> 419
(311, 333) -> 417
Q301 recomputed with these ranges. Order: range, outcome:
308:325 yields 387.2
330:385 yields 286.1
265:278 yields 367.2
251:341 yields 317.8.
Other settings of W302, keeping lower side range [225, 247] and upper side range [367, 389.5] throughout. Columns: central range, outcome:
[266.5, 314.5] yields -3.9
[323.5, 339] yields 0.0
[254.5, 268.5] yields 1.1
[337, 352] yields 0.9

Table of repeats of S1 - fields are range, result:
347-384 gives 308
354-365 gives 304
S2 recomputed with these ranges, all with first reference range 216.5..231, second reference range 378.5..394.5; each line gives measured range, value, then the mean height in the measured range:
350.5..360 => 0.07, 304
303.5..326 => -0.22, 448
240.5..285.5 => 0.04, 405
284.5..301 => -0.13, 437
